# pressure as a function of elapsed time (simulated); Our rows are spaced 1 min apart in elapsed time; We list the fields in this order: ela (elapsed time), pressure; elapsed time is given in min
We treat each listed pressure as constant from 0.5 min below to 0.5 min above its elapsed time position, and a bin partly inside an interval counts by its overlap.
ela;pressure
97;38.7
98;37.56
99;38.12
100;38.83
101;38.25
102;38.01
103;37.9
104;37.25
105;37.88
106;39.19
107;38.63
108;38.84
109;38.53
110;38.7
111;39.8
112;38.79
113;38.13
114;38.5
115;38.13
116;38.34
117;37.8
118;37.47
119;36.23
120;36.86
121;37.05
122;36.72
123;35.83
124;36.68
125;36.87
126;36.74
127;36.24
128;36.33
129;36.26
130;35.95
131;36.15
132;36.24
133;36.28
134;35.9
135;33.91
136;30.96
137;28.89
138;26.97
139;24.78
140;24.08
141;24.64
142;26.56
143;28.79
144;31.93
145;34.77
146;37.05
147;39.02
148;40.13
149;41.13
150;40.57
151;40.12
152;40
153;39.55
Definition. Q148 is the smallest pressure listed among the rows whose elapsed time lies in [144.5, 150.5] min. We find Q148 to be 34.77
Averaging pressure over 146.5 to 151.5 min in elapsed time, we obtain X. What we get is 40.2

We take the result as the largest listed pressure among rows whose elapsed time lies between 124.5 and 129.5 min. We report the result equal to 36.87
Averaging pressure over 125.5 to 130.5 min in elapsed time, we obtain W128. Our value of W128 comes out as 36.3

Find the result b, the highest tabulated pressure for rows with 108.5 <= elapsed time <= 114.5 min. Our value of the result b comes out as 39.8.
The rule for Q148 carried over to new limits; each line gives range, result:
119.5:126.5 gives 35.83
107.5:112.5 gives 38.53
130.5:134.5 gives 35.9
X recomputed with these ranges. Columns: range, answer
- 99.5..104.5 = 38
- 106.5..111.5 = 38.9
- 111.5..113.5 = 38.5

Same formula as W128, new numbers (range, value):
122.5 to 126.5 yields 36.5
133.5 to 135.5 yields 34.9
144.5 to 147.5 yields 36.9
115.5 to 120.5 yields 37.3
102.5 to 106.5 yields 38.1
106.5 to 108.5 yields 38.7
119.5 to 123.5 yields 36.6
